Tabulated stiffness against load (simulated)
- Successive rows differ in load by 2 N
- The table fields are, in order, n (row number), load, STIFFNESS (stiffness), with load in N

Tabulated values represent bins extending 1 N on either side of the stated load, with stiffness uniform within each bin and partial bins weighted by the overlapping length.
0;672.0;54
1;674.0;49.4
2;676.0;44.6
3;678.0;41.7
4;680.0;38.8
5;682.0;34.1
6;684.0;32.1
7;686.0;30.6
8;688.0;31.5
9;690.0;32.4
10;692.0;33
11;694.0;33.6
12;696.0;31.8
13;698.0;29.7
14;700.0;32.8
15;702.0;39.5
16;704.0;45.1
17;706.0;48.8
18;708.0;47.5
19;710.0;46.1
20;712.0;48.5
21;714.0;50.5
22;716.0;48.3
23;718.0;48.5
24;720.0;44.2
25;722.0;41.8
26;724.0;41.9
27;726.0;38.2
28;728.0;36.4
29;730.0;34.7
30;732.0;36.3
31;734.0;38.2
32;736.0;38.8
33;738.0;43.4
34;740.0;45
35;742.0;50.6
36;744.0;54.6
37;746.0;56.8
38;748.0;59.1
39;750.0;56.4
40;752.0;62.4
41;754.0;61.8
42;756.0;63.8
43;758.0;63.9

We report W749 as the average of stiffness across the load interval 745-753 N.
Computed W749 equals 58.7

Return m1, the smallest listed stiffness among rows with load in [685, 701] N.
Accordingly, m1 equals 29.7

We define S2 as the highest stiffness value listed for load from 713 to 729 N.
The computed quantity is 50.5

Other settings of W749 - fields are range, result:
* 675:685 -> 38.3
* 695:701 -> 31.4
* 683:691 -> 31.6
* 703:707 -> 47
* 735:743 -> 44.4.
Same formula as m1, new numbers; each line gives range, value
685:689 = 30.6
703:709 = 45.1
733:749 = 38.2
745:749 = 56.8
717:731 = 34.7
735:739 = 38.8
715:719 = 48.3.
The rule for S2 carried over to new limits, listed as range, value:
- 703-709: 48.8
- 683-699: 33.6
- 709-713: 48.5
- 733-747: 56.8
